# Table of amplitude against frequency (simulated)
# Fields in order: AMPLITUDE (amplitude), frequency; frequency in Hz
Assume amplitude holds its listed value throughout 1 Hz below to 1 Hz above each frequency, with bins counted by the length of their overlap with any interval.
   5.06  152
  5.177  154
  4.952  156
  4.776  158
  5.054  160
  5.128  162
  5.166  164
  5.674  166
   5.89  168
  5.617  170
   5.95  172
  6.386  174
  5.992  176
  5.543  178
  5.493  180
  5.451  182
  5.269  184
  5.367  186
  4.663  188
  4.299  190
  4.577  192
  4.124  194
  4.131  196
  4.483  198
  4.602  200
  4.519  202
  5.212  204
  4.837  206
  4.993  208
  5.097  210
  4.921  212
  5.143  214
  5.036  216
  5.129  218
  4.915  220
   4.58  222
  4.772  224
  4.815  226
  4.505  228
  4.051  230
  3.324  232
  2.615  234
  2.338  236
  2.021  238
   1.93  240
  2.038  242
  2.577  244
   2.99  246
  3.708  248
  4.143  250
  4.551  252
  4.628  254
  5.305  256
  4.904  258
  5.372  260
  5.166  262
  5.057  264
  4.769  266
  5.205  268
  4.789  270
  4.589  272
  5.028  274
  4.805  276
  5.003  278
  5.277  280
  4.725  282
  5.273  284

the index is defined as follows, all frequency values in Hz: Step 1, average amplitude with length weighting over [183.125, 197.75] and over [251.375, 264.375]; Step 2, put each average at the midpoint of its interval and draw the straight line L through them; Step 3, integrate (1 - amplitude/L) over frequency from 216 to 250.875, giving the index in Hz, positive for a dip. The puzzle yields 9.0 Hz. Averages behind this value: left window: 4.62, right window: 5.01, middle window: 3.6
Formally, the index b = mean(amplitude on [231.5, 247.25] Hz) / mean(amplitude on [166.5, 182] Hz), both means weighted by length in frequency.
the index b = 0.4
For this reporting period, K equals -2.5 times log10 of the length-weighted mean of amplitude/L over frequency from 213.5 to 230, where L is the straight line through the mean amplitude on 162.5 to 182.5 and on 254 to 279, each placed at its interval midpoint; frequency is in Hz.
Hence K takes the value 0.113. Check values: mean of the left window 5.71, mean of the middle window 4.8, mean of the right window 4.98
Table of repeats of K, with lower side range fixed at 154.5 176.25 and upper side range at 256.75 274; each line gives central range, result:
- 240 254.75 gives 0.437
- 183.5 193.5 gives 0.127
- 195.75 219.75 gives 0.087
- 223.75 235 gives 0.289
